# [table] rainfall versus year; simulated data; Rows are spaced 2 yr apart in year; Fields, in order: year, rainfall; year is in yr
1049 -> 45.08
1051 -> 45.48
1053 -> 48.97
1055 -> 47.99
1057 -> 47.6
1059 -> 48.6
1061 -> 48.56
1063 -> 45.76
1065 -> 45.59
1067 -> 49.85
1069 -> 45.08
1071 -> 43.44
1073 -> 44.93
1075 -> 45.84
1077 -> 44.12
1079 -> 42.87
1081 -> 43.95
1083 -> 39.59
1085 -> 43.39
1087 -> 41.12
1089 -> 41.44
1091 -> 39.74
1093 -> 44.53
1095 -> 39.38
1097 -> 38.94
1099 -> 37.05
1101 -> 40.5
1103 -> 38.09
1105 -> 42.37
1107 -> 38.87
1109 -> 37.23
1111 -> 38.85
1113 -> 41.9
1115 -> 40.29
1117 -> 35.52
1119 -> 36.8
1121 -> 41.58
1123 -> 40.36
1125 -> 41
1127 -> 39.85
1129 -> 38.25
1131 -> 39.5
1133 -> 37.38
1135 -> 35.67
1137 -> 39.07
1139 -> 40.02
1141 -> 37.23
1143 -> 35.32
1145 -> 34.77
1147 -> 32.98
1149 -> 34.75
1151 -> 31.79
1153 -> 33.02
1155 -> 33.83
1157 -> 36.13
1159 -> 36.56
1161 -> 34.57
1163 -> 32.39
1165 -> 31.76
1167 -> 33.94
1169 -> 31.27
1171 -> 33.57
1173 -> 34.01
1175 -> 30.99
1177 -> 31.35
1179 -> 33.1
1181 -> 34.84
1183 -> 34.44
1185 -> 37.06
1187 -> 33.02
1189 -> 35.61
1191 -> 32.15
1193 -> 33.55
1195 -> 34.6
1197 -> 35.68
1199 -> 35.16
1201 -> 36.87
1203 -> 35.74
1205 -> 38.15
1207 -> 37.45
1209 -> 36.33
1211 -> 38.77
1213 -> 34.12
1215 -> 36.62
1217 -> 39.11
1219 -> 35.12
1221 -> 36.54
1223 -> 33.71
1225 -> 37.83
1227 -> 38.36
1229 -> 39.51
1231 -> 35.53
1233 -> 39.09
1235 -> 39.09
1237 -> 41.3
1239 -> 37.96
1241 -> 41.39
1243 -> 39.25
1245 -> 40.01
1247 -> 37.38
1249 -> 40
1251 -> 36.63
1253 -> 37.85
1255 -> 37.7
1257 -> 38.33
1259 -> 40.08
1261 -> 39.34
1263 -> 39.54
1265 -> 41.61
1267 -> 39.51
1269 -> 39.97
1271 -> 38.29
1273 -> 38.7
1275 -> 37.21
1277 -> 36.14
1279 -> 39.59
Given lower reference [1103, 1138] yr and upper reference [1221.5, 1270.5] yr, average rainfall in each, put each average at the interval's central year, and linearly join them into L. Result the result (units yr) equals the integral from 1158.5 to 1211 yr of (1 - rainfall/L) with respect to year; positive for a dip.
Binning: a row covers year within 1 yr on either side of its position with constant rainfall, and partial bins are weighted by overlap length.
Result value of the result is 6.01 yr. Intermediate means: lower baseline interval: 39.1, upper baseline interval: 38.8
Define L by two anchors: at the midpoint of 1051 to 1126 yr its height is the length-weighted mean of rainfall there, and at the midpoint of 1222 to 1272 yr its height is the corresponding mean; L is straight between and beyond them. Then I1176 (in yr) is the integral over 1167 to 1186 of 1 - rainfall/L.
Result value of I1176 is 3.3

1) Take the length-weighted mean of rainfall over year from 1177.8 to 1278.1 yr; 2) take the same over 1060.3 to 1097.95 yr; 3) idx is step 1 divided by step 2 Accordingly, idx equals 0.86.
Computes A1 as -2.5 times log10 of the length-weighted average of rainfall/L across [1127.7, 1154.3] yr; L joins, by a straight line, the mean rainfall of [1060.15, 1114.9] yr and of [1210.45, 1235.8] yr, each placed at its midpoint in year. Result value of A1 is 0.12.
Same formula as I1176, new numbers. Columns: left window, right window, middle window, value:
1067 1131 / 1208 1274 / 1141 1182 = 6.36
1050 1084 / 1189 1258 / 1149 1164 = 2.50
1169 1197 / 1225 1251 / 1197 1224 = -0.09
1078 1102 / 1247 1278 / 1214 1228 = 0.89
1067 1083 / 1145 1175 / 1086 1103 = 0.68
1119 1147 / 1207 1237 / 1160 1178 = 2.46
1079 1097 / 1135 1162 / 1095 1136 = -0.29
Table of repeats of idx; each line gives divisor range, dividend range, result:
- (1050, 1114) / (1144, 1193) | 0.78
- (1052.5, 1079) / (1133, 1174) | 0.75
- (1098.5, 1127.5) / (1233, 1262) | 0.99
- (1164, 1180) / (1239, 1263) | 1.20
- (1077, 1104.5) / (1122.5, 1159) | 0.90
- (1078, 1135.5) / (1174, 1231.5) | 0.89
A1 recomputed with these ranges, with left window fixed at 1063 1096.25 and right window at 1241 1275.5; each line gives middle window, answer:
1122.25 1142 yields 0.09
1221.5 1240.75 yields 0.04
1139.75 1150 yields 0.19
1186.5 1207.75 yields 0.15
